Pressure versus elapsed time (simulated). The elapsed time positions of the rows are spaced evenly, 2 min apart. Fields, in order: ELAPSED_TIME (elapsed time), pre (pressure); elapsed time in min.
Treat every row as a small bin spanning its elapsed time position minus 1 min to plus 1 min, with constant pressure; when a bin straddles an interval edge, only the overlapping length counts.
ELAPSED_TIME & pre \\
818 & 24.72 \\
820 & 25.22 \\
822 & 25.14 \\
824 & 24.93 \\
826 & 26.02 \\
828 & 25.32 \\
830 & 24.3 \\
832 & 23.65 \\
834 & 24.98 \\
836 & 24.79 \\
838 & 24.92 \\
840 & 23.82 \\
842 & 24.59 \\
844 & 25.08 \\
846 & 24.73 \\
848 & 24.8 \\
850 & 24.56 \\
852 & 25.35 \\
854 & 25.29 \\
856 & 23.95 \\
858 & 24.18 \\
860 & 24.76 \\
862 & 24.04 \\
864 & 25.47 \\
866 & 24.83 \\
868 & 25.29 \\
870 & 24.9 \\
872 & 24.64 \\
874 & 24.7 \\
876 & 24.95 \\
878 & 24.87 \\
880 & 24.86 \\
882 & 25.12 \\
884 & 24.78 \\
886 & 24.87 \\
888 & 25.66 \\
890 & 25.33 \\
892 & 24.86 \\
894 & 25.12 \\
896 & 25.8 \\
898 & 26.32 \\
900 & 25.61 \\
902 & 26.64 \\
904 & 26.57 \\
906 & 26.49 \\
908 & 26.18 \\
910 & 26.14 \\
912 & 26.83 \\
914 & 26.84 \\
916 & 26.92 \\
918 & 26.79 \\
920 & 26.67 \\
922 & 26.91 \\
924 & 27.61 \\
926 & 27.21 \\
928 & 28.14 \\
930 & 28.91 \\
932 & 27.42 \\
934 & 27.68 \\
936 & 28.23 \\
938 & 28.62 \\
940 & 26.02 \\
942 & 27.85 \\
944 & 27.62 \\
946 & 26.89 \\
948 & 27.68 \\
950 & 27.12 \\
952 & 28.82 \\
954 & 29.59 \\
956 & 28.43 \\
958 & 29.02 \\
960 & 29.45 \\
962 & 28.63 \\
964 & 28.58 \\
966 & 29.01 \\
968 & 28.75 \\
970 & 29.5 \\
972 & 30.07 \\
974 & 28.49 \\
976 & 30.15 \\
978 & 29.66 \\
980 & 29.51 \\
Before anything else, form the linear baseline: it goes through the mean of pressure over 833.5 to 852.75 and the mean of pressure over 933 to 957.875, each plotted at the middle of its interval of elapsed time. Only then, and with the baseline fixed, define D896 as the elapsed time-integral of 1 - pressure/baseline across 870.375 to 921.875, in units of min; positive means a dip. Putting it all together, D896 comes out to 1.3 min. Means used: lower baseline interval 24.7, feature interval 25.8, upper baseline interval 27.9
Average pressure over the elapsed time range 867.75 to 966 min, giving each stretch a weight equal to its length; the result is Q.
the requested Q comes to 26.8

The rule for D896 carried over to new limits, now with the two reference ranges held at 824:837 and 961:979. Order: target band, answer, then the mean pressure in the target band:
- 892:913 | 0.77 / 26.1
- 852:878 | 1.15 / 24.8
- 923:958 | 0.47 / 27.9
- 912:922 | 0.27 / 26.8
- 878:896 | 1.02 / 25.1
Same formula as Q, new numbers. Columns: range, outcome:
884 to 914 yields 25.9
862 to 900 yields 25.1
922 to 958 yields 27.9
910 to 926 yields 26.9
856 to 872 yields 24.7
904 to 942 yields 27.2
